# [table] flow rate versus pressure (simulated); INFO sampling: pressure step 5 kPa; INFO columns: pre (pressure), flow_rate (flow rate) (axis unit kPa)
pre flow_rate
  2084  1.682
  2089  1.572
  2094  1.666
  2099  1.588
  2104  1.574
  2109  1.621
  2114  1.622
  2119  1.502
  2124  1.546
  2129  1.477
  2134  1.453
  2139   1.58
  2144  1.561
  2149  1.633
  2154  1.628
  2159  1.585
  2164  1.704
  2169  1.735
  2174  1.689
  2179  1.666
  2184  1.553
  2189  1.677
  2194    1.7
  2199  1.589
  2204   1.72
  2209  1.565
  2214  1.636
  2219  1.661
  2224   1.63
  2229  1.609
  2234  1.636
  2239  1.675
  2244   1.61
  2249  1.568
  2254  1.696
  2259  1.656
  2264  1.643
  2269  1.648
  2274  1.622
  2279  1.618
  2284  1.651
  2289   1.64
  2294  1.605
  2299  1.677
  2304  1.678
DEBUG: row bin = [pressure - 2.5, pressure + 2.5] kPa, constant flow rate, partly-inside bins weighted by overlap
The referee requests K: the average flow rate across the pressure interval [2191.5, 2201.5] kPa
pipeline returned 1.64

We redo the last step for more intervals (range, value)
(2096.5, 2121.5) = 1.58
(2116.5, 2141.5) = 1.51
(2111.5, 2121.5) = 1.56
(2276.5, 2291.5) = 1.64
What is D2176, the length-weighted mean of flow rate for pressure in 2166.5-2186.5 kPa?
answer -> 1.66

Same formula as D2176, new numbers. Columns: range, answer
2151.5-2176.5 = 1.67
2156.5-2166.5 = 1.64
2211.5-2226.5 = 1.64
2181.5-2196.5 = 1.64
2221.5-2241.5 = 1.64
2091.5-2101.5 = 1.63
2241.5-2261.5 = 1.63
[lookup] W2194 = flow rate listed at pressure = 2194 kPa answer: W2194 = 1.7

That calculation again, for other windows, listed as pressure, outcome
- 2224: 1.63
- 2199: 1.589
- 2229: 1.609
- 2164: 1.704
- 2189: 1.677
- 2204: 1.72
